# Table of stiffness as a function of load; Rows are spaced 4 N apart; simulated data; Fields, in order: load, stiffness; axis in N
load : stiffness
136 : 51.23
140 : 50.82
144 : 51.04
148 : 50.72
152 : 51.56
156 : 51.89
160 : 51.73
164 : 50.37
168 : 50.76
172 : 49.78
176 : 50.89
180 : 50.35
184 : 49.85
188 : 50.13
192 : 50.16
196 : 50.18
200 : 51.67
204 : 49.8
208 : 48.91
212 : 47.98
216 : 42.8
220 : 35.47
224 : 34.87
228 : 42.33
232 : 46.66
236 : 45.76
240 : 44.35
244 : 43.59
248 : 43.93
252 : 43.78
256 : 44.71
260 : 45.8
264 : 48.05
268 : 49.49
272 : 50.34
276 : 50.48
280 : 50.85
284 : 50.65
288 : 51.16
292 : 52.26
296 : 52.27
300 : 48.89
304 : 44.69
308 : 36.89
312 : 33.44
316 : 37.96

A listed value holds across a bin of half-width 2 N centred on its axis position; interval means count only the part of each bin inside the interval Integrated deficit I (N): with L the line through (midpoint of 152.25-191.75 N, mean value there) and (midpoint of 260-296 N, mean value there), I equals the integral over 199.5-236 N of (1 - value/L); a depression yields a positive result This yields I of 4.49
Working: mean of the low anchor 50.7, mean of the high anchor 50.3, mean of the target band 44.3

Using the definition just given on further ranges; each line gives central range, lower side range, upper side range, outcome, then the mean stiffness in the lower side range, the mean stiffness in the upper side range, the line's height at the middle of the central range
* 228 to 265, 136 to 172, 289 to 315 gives 1.7 N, 51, 44.7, 47.1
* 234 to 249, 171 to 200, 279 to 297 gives 1.9 N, 50.3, 51.4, 50.9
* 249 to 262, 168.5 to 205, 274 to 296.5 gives 1.6 N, 50.3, 51.2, 51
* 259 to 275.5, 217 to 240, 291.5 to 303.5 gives -0.9 N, 41.4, 50.2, 46.3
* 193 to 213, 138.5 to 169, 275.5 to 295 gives 0.5 N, 51.1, 51.2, 51.1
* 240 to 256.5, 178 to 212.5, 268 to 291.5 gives 2.1 N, 50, 50.7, 50.4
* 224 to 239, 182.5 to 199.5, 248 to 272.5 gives 1.4 N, 50.2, 46.6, 48.1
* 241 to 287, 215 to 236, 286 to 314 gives -4.3 N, 40.8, 45.7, 43.3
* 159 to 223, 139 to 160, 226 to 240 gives -0.6 N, 51.3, 44.8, 48.1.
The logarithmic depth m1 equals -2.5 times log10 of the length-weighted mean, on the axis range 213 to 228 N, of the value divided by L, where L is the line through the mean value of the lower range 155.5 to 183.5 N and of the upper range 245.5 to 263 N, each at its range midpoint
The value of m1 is 0.205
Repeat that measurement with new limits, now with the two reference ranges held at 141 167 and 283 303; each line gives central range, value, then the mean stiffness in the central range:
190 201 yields 0.01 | 50.6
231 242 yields 0.12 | 45.5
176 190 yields 0.02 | 50.2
